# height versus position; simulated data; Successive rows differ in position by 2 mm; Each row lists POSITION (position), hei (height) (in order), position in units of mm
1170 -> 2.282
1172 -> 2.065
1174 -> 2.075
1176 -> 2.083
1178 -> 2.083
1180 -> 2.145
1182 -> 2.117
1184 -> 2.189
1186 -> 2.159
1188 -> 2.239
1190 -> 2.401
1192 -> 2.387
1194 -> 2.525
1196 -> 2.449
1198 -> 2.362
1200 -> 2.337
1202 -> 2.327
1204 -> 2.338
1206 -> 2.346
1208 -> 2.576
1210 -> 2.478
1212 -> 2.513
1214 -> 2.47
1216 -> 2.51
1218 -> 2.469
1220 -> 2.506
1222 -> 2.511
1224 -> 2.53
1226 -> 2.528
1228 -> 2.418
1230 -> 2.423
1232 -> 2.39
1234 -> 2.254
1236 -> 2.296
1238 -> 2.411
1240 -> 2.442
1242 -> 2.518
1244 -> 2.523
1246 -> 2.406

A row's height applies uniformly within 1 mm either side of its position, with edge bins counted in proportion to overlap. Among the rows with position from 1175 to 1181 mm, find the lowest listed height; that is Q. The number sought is 2.083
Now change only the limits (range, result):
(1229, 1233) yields 2.39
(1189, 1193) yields 2.387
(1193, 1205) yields 2.327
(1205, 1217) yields 2.346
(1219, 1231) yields 2.418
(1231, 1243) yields 2.254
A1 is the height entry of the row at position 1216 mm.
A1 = 2.51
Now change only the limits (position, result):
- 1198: 2.362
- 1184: 2.189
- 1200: 2.337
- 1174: 2.075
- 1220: 2.506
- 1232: 2.39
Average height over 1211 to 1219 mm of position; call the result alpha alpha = 2.49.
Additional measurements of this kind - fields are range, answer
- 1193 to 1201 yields 2.42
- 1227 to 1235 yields 2.37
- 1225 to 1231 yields 2.46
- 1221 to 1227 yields 2.52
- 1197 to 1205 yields 2.34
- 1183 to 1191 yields 2.25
